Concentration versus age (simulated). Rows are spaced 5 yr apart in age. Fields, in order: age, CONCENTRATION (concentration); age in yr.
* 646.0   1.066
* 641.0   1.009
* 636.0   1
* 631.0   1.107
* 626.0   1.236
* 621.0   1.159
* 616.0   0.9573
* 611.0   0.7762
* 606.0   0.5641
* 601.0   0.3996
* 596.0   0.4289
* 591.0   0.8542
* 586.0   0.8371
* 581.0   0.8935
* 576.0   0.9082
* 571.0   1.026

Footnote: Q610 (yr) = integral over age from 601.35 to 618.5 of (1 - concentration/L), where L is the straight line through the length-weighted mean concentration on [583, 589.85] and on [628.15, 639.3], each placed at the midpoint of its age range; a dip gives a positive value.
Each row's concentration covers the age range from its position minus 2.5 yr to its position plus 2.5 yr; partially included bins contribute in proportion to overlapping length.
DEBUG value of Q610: 4.21 yr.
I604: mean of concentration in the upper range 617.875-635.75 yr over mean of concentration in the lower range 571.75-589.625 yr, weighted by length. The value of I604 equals 1.28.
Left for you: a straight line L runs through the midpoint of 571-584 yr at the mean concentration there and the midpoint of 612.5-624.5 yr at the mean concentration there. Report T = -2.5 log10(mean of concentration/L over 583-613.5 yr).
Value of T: 0.45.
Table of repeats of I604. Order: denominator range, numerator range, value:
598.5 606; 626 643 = 2.35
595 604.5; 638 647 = 2.41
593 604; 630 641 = 2.35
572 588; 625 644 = 1.20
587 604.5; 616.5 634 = 1.95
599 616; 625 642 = 1.69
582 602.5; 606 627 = 1.46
